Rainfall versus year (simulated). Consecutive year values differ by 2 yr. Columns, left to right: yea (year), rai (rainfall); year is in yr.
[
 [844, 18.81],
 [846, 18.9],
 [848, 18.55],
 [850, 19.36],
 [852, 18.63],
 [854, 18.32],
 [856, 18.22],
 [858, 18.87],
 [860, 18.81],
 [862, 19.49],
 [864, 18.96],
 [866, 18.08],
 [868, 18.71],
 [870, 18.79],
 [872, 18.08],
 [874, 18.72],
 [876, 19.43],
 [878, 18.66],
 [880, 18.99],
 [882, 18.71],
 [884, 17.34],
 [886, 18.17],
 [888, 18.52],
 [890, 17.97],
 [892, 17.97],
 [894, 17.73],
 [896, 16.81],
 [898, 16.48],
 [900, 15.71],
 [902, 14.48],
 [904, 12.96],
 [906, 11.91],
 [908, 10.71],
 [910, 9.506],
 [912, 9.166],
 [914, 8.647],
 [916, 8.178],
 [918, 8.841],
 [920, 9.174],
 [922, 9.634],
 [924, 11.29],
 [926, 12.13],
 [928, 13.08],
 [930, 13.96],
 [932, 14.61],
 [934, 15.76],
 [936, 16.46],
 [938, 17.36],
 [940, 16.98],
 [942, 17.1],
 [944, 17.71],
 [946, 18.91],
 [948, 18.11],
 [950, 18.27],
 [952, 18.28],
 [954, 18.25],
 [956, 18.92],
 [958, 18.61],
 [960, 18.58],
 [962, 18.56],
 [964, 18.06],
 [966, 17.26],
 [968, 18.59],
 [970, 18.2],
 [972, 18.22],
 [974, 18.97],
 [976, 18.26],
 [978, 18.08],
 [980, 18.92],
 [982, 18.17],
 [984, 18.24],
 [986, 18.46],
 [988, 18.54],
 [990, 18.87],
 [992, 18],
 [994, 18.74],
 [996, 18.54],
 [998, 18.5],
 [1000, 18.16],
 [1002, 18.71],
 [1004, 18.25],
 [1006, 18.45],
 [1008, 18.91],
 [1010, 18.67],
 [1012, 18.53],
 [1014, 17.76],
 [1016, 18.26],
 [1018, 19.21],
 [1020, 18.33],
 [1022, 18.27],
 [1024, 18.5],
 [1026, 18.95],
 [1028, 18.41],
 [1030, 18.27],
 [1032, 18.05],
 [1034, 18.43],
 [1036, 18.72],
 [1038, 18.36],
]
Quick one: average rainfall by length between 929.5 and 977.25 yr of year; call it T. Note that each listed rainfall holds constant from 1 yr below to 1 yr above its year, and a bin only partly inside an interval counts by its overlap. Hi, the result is 17.7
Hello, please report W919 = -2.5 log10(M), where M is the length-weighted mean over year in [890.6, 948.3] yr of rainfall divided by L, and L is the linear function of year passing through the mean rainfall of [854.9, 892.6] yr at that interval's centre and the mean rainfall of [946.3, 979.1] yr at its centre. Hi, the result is 0.31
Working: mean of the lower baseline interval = 18.6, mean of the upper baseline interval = 18.3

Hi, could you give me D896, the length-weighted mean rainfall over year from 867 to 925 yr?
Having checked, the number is 14.9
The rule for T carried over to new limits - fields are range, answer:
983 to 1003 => 18.5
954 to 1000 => 18.4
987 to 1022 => 18.5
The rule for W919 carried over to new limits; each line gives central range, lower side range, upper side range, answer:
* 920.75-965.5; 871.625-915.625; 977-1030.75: 0.038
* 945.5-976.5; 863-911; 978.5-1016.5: -0.028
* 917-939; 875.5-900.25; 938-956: 0.356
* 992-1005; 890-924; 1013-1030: -0.073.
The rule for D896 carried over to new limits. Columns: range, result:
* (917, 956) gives 15.1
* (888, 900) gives 17.3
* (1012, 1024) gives 18.4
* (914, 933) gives 11.1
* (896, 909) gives 13.9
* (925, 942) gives 15.2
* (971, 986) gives 18.4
